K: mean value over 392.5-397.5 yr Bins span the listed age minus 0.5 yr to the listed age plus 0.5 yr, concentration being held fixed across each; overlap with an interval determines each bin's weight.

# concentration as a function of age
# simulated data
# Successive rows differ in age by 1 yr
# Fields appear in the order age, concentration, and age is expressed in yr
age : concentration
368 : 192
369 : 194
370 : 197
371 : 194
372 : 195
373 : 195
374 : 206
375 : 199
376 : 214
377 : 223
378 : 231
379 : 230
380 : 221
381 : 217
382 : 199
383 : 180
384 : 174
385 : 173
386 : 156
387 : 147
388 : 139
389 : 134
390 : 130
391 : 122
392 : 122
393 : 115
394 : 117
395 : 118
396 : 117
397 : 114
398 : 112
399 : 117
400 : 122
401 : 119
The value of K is 116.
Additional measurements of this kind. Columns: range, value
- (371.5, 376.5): 202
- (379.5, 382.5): 212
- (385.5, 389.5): 144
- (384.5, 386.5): 164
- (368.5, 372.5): 195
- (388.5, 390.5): 132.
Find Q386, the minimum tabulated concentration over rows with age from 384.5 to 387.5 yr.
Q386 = 147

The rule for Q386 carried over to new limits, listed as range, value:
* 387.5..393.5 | 115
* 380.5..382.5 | 199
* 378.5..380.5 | 221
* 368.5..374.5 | 194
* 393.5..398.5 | 112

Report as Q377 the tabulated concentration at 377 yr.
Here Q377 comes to 223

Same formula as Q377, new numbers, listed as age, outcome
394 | 117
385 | 173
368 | 192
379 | 230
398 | 112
